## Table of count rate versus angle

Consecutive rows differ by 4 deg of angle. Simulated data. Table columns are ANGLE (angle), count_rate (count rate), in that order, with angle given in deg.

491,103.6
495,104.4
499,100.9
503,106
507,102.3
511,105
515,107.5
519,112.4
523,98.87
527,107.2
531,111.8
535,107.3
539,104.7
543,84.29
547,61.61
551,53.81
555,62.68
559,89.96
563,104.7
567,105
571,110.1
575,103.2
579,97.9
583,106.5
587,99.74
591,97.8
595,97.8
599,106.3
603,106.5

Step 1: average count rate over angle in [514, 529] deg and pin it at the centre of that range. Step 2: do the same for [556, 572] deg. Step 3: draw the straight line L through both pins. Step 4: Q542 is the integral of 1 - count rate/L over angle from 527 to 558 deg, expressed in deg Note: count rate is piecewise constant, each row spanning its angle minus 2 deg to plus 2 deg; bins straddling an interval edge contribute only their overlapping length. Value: 5.4 deg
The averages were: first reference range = 106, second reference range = 99.5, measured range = 85.5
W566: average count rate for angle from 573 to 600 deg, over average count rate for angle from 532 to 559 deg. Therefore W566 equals 1.25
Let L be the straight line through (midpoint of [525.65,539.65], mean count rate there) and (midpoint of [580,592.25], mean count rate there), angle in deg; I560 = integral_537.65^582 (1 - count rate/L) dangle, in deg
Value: 6.5 deg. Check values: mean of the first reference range 108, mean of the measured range 89.1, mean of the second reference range 101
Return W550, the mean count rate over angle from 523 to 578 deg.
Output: 93.1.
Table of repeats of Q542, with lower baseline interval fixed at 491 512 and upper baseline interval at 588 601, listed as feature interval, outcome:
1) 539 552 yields 3.7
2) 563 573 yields -0.5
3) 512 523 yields -0.5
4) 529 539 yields -0.6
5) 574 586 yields -0.1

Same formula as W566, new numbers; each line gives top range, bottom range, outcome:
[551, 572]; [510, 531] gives 0.84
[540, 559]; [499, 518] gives 0.67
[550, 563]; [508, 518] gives 0.71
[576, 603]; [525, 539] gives 0.94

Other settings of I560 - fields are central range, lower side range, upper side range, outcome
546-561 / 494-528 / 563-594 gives 5.2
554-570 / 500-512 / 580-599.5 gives 1.3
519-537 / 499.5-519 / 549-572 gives -1.5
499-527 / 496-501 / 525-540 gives -0.2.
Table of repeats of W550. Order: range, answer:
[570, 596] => 102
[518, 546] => 102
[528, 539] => 108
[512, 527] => 106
